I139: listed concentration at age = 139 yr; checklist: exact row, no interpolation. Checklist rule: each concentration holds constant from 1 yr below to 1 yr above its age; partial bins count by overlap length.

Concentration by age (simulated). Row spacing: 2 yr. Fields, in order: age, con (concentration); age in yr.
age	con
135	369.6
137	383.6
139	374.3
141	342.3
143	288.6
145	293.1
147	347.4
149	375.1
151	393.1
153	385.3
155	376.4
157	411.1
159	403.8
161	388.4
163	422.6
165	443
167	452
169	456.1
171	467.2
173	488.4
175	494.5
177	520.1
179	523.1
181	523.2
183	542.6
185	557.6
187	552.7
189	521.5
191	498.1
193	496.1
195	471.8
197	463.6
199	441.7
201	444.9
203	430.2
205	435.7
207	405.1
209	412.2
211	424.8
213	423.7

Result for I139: 374.3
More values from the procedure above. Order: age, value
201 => 444.9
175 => 494.5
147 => 347.4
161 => 388.4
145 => 293.1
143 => 288.6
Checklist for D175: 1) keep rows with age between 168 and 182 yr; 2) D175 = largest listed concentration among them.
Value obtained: 523.2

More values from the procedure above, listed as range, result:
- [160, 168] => 452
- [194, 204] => 471.8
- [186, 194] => 552.7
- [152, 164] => 422.6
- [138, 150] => 375.1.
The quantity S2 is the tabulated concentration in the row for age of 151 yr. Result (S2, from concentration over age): 393.1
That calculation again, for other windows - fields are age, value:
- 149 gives 375.1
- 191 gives 498.1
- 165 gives 443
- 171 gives 467.2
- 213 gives 423.7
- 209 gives 412.2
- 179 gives 523.1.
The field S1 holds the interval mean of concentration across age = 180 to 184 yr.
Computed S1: 533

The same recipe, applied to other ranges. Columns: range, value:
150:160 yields 394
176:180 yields 522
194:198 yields 468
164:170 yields 450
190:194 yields 497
